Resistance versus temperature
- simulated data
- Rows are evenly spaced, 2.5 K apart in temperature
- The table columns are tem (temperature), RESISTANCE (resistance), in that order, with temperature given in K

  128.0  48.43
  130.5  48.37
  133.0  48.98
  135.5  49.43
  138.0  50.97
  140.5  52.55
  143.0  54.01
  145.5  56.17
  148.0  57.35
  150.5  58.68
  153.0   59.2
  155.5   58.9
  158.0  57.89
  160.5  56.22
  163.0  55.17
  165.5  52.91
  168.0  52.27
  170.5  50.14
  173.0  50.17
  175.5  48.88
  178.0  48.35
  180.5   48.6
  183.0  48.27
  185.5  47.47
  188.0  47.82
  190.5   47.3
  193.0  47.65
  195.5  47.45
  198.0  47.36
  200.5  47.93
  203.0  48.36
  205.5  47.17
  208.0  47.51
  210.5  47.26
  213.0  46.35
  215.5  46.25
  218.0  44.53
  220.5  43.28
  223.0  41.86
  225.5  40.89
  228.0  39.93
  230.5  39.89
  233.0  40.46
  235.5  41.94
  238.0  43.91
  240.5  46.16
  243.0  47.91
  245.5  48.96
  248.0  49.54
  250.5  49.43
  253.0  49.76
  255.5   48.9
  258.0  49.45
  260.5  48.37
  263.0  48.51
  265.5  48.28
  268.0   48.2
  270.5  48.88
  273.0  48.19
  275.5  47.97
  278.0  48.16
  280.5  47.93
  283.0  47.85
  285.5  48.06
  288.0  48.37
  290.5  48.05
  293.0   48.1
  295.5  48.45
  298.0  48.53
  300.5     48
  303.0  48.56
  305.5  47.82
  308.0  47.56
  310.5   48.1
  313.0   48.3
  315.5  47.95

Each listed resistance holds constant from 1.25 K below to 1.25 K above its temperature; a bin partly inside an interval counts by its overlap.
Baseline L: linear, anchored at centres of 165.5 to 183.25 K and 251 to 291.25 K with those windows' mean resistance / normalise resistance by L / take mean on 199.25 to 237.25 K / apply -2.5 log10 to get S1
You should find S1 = 0.12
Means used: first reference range 49.8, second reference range 48.5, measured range 44.2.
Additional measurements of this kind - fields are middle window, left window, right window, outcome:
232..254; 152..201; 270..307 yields 0.06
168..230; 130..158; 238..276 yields 0.11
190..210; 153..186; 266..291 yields 0.08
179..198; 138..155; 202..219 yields 0.05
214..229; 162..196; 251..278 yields 0.15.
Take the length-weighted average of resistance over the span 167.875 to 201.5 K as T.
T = 48.4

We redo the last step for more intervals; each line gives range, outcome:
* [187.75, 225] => 46.4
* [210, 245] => 43.7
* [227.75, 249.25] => 44.5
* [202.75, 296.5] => 46.6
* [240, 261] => 48.8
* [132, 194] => 52.2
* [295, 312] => 48.1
